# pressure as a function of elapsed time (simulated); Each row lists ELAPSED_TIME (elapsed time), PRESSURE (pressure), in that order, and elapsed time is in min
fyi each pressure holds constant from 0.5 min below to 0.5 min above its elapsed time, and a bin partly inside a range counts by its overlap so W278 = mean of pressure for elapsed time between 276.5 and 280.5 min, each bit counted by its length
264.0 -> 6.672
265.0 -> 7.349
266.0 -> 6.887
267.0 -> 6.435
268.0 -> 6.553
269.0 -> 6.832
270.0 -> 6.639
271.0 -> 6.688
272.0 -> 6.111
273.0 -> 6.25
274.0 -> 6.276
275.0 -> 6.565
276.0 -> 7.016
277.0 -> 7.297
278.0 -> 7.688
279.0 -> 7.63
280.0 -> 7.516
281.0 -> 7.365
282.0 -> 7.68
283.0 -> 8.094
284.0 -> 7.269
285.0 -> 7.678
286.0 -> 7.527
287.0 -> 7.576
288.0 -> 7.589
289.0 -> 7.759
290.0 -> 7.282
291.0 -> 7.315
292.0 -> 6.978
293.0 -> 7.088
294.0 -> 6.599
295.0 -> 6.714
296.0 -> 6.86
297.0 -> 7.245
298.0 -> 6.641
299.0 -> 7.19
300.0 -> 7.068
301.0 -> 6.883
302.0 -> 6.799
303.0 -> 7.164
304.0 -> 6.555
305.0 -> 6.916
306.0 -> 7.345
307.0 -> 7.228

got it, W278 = 7.53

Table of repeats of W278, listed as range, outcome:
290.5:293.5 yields 7.13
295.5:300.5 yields 7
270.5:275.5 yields 6.38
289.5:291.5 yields 7.3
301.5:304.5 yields 6.84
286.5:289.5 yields 7.64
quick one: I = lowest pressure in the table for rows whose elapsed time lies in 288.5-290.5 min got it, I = 7.282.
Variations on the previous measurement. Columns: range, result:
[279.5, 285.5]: 7.269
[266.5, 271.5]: 6.435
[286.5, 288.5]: 7.576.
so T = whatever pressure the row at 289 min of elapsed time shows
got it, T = 7.759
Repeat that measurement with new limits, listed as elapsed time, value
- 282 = 7.68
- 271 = 6.688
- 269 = 6.832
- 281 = 7.365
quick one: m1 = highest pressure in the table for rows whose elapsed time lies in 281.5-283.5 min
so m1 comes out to 8.094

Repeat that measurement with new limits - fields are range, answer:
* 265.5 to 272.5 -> 6.887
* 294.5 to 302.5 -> 7.245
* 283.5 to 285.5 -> 7.678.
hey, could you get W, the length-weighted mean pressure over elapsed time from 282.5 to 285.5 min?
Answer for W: 7.68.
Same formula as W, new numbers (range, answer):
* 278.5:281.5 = 7.5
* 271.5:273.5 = 6.18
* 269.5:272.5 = 6.48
